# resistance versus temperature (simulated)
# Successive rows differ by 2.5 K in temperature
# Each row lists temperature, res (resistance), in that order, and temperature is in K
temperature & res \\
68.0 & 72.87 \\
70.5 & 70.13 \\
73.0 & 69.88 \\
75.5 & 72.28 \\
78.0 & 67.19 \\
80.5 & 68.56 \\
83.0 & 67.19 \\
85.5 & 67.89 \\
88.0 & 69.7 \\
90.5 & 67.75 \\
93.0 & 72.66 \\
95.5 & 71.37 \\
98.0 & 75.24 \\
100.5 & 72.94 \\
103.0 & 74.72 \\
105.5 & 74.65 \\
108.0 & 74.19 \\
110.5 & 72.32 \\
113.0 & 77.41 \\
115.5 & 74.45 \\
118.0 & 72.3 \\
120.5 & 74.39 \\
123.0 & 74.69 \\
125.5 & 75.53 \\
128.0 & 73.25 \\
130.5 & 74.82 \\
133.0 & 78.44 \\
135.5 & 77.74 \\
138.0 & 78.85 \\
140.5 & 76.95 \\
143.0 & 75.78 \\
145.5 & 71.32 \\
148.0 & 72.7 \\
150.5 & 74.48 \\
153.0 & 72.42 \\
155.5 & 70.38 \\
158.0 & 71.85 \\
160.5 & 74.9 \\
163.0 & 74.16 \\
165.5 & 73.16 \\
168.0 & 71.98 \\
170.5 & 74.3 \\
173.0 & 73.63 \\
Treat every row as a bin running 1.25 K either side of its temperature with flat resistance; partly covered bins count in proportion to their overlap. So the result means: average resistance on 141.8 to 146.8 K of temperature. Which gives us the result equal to 73.5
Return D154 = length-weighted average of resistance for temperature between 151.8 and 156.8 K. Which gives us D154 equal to 71.4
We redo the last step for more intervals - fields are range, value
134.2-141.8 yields 77.8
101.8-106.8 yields 74.7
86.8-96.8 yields 70.4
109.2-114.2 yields 74.8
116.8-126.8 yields 74.2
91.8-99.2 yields 73.1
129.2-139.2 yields 77.4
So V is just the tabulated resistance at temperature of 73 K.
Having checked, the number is 69.88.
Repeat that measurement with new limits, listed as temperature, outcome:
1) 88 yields 69.7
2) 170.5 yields 74.3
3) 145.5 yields 71.32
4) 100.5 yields 72.94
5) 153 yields 72.42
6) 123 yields 74.69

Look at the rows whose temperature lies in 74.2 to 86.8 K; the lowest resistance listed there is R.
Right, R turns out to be 67.19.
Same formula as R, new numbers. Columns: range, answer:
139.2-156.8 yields 70.38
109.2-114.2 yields 72.32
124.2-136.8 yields 73.25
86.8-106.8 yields 67.75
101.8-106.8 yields 74.65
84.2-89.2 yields 67.89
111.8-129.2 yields 72.3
